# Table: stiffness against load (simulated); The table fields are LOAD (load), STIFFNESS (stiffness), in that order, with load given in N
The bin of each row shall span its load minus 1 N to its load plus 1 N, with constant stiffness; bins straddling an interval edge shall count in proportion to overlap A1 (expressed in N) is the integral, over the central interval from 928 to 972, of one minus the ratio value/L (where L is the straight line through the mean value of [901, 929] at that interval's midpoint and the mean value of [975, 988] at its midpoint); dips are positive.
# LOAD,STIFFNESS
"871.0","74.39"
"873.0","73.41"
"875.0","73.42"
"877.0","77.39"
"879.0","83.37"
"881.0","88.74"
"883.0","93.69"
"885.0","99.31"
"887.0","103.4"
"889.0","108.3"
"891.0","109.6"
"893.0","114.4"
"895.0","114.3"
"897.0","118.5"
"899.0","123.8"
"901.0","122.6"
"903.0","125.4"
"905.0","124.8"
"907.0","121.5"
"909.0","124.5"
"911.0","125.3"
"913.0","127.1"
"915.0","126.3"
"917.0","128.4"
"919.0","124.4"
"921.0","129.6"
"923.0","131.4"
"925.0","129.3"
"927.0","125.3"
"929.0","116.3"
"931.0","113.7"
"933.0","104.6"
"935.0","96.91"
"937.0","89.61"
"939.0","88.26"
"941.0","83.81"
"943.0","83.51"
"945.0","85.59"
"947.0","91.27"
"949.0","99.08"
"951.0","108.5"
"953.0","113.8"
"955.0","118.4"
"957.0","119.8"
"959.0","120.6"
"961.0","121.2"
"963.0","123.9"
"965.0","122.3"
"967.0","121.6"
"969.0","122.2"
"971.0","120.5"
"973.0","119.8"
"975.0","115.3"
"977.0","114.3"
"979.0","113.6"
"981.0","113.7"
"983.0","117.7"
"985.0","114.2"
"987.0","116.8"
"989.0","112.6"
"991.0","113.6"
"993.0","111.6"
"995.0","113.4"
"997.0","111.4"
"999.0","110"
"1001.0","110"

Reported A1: 4.6 N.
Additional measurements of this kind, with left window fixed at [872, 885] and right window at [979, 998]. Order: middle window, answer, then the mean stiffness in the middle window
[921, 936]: -3.2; 118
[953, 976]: -2.8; 120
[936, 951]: 1.7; 90.1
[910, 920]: -3.5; 126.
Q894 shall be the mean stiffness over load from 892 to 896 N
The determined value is 114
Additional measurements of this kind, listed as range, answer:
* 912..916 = 127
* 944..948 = 88.4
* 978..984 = 115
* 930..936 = 105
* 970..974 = 120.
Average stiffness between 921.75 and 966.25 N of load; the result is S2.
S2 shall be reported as 109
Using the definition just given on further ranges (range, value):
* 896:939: 120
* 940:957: 99.3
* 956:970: 122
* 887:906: 117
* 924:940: 108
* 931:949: 92.2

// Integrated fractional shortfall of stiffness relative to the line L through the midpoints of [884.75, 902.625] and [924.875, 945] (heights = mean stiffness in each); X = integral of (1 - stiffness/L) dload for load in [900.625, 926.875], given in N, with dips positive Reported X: -4.6 N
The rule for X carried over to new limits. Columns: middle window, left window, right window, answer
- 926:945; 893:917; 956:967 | 3.5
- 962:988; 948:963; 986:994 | -0.9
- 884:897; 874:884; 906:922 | -1.6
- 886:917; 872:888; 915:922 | -3.0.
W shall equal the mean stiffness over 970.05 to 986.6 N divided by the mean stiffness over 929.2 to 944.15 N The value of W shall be 1.22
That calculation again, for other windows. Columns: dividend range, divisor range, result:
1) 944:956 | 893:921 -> 0.83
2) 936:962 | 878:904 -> 0.94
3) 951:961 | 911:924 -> 0.92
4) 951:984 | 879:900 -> 1.11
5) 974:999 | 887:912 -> 0.96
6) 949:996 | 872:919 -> 1.07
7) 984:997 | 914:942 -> 1.00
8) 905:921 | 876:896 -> 1.27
